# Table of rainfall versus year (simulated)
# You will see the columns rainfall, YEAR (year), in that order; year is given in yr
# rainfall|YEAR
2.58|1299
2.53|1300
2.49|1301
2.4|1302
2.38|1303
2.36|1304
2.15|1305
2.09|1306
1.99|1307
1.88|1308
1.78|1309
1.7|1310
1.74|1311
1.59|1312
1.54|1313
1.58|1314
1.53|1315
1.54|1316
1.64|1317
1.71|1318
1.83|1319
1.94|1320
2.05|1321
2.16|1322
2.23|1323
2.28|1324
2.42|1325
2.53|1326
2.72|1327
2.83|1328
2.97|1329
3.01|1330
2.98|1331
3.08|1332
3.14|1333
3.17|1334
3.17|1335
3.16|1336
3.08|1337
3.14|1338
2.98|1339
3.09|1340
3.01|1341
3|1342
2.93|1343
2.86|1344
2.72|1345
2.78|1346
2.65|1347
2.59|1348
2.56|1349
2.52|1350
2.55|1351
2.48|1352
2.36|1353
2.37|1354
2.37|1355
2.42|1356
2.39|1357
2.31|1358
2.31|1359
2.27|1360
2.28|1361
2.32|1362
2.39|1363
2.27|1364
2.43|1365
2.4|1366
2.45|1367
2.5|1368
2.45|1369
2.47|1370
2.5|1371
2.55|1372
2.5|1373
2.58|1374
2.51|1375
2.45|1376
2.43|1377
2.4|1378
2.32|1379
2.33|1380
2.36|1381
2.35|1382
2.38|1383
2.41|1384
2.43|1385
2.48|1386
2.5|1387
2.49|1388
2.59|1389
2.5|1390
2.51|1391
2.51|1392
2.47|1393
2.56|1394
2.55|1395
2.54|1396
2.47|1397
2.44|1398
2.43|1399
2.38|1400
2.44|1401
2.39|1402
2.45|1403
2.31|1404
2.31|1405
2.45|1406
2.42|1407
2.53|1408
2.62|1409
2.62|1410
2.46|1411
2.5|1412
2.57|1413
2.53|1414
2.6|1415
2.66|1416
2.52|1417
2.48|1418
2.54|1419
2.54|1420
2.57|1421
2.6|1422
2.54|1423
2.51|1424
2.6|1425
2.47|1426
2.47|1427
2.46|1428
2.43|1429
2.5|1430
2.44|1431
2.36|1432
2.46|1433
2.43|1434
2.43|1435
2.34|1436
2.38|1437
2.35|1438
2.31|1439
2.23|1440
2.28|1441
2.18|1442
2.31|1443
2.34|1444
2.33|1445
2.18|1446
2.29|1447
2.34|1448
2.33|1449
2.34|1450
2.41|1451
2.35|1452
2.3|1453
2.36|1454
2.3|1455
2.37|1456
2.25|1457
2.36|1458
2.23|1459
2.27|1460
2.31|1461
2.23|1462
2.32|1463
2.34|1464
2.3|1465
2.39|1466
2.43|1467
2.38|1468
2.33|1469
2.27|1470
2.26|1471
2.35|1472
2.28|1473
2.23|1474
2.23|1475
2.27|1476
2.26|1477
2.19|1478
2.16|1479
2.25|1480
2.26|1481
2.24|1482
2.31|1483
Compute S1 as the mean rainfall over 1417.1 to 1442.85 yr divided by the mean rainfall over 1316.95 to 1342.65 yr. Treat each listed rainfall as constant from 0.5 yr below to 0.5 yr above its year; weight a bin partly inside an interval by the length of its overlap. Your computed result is 0.91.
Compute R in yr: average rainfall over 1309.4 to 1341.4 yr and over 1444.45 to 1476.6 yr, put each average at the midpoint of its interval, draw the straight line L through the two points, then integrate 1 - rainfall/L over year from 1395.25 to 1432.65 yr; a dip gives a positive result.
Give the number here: -2.3 yr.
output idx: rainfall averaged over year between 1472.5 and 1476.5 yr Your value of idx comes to 2.25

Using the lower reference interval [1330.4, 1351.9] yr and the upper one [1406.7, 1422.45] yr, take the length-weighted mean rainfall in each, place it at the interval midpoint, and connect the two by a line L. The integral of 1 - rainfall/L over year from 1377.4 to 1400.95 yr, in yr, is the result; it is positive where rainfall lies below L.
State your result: 1.9 yr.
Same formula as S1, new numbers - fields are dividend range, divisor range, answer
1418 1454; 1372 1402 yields 0.98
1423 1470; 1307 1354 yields 0.96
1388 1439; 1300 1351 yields 1.02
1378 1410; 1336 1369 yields 0.95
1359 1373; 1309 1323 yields 1.37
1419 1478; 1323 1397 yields 0.91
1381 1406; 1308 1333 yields 1.14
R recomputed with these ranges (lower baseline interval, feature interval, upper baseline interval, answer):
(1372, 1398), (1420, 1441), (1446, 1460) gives -0.7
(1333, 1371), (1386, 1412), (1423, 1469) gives 0.2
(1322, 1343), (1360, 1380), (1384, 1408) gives 1.6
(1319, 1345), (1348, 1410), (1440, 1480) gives 3.8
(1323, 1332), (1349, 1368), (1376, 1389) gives 1.1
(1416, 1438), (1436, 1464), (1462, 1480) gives 0.9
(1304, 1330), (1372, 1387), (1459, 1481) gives -2.0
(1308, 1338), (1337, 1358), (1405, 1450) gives -3.0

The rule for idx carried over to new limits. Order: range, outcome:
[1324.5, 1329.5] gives 2.69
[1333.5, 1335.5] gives 3.17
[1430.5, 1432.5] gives 2.4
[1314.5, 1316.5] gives 1.54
